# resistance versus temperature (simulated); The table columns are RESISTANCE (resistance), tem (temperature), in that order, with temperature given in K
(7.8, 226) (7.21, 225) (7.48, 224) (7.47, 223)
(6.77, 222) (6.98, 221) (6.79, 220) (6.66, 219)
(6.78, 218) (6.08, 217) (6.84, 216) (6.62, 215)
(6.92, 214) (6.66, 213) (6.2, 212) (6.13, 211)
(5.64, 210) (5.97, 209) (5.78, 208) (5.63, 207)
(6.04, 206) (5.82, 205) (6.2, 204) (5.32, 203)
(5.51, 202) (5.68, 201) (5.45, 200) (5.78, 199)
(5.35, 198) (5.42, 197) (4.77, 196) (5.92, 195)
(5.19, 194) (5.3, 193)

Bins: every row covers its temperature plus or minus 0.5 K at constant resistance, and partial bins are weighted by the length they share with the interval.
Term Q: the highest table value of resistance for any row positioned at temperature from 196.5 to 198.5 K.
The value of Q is 5.42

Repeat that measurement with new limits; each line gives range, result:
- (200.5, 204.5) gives 6.2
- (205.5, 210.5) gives 6.04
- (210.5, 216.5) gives 6.92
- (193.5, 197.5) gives 5.92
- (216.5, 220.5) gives 6.79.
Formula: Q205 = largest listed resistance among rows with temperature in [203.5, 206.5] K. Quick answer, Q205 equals 6.2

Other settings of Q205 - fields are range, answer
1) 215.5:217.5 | 6.84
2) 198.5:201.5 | 5.78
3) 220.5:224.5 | 7.48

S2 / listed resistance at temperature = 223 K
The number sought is 7.47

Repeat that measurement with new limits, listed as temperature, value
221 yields 6.98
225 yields 7.21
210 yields 5.64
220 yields 6.79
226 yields 7.8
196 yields 4.77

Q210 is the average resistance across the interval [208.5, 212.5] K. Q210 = 5.98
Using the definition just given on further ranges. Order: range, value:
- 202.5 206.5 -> 5.84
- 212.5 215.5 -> 6.73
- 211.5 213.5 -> 6.43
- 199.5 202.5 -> 5.55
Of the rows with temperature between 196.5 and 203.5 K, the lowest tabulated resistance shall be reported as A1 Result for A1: 5.32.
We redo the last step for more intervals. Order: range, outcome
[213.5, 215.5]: 6.62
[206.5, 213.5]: 5.63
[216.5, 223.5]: 6.08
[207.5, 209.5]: 5.78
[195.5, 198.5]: 4.77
